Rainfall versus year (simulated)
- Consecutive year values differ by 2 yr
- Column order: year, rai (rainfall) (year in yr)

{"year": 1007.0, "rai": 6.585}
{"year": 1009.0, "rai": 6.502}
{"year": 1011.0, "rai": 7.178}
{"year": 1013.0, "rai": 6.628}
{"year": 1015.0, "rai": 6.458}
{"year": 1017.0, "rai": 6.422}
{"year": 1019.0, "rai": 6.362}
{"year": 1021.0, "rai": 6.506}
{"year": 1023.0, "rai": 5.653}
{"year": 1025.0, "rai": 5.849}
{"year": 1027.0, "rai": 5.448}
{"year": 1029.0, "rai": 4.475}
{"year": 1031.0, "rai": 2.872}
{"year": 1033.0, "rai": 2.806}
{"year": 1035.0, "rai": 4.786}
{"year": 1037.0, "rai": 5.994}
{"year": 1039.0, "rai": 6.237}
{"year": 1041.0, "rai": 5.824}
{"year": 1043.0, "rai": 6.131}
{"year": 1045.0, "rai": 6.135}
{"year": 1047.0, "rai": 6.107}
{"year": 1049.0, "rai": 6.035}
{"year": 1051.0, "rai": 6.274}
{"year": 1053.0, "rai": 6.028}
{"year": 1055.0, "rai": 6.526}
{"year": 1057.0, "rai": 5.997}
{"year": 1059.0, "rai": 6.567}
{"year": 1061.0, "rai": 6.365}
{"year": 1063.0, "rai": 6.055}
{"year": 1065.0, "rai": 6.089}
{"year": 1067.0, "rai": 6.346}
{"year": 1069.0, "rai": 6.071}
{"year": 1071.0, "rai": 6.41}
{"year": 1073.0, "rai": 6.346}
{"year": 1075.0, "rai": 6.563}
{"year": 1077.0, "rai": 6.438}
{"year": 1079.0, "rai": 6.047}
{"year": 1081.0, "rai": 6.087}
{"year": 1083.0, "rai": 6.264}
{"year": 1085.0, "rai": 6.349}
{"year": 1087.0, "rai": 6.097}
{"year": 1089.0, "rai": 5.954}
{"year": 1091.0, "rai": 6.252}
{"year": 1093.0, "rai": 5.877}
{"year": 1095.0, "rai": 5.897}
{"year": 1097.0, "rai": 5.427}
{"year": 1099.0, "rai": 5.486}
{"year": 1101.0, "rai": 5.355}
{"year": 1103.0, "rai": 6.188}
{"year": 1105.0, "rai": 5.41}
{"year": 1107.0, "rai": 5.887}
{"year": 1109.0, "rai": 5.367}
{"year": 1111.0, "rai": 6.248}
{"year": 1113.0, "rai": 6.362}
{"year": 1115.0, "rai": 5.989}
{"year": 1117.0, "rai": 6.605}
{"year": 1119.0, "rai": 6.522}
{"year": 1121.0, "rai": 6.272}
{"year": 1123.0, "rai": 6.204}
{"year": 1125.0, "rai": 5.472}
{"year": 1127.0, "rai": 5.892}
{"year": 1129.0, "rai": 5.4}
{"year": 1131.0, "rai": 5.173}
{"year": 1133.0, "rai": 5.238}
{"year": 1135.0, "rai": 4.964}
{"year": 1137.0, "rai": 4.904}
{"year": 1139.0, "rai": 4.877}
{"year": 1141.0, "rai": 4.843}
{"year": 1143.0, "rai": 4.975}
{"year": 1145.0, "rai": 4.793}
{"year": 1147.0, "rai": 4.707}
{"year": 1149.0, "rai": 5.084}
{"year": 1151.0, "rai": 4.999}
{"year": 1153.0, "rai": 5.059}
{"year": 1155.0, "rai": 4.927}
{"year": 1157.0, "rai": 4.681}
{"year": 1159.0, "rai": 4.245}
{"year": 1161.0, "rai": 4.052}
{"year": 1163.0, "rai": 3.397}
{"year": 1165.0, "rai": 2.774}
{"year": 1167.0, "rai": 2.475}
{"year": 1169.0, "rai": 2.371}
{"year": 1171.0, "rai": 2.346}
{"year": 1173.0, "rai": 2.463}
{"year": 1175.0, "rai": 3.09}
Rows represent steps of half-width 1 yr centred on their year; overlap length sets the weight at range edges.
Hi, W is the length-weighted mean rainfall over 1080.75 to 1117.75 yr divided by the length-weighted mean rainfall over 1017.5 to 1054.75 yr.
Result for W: 1.07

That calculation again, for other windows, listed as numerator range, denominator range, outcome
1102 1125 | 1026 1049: 1.17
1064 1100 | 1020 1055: 1.11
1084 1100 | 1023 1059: 1.07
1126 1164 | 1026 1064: 0.86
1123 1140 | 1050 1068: 0.85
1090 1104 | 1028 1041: 1.25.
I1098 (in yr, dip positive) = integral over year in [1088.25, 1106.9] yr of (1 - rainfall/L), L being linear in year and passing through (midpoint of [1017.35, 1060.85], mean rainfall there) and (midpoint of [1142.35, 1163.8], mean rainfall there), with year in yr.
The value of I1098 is -2.3 yr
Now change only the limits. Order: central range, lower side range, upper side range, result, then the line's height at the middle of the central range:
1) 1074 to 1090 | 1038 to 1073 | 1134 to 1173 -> -1.6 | 5.65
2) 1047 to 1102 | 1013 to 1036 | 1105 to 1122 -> -3.5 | 5.76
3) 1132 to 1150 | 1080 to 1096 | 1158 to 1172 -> -4.1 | 4.03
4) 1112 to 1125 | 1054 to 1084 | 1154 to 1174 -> -4.1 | 4.76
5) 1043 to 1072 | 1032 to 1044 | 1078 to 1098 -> -3.3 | 5.58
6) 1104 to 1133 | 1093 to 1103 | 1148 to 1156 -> -2.6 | 5.4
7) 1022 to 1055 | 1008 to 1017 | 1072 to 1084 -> 5.4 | 6.51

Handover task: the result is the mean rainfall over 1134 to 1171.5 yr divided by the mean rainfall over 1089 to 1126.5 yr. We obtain 0.72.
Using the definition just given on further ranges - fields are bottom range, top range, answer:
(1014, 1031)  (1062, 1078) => 1.10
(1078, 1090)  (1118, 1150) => 0.87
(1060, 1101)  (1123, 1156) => 0.84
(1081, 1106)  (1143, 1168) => 0.73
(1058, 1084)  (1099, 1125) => 0.95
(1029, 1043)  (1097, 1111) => 1.17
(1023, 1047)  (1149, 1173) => 0.72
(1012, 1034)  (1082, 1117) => 1.10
